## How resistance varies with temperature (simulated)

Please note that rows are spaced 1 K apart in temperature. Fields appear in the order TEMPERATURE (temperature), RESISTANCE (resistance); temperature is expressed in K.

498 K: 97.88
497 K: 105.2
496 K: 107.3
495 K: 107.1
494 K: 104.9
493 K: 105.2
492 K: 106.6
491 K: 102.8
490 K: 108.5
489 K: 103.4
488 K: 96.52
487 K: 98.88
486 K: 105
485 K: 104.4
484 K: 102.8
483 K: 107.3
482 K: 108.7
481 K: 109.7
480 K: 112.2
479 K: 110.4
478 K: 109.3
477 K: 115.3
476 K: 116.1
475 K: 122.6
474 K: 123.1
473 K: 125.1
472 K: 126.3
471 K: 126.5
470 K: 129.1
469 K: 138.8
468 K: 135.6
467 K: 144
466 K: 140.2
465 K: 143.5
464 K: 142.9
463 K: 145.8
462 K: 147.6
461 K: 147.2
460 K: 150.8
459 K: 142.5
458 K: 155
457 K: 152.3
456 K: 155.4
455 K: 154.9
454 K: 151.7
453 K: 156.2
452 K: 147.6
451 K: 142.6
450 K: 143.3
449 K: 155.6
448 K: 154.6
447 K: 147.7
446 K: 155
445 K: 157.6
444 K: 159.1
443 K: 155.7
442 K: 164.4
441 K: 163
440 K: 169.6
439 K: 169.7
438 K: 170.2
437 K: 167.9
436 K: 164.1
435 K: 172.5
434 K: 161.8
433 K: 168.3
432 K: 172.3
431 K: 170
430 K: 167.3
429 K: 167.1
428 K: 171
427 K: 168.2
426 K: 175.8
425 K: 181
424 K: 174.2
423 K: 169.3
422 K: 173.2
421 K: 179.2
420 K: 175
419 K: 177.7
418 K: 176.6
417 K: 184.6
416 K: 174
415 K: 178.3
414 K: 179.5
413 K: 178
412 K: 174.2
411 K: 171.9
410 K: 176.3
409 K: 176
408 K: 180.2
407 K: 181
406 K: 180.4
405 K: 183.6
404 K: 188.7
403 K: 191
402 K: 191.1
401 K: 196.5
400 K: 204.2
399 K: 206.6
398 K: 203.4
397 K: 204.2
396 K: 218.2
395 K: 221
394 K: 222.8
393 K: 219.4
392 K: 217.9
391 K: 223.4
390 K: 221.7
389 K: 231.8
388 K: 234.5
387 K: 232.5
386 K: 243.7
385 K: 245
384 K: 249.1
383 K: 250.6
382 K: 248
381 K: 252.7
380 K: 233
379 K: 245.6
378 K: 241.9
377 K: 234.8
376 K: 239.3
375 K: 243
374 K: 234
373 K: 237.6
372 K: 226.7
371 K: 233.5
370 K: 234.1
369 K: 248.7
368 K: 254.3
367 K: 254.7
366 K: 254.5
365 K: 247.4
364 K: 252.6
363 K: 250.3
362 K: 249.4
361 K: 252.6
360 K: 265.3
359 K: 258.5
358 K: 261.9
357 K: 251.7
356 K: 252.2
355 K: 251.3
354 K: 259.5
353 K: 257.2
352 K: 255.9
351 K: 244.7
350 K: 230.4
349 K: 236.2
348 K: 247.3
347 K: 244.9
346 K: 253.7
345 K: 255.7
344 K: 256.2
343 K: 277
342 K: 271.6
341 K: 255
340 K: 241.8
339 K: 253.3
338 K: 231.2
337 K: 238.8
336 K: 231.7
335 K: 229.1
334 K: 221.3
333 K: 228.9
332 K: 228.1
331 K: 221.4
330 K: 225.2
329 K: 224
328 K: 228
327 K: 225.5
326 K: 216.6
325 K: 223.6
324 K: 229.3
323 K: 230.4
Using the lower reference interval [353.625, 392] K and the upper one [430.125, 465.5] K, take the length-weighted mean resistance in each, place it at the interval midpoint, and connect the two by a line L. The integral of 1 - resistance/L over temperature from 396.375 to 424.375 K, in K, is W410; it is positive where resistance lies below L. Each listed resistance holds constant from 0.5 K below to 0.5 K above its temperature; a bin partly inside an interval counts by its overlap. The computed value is 2.4 K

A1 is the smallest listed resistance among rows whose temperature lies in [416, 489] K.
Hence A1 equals 96.52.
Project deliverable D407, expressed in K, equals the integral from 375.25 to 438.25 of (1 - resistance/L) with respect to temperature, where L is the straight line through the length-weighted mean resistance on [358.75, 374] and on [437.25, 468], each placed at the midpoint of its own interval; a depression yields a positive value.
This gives 1.9 K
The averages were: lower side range 247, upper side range 153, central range 198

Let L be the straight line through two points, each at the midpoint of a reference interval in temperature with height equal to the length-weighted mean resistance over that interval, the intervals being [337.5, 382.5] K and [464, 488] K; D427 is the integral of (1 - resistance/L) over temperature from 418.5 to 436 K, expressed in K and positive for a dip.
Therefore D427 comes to 0.2 K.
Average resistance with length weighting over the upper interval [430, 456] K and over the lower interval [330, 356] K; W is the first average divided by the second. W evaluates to 0.7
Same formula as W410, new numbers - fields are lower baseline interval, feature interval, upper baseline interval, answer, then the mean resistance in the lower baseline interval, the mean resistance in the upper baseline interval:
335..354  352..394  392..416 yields -4.2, 249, 193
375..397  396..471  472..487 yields 1.7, 234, 112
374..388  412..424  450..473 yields 1.2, 242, 144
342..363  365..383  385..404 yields -0.6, 253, 216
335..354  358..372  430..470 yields -1.2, 249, 155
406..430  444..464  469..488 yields -1.7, 176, 114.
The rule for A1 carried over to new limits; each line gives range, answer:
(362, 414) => 171.9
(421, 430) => 167.1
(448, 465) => 142.5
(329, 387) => 221.3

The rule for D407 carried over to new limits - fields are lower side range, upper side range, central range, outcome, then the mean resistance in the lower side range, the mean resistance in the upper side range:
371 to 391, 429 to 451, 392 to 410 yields 1.3 K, 239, 162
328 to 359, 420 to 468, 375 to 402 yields -2.8 K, 245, 159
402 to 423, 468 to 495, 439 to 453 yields -0.8 K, 179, 113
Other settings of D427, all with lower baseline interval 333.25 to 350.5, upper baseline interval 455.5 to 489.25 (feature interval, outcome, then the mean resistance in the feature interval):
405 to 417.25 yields 0.3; 178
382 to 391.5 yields -1.5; 238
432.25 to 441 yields -0.5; 168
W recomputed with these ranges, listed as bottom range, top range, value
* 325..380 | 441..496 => 0.54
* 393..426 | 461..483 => 0.68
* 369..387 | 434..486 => 0.59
